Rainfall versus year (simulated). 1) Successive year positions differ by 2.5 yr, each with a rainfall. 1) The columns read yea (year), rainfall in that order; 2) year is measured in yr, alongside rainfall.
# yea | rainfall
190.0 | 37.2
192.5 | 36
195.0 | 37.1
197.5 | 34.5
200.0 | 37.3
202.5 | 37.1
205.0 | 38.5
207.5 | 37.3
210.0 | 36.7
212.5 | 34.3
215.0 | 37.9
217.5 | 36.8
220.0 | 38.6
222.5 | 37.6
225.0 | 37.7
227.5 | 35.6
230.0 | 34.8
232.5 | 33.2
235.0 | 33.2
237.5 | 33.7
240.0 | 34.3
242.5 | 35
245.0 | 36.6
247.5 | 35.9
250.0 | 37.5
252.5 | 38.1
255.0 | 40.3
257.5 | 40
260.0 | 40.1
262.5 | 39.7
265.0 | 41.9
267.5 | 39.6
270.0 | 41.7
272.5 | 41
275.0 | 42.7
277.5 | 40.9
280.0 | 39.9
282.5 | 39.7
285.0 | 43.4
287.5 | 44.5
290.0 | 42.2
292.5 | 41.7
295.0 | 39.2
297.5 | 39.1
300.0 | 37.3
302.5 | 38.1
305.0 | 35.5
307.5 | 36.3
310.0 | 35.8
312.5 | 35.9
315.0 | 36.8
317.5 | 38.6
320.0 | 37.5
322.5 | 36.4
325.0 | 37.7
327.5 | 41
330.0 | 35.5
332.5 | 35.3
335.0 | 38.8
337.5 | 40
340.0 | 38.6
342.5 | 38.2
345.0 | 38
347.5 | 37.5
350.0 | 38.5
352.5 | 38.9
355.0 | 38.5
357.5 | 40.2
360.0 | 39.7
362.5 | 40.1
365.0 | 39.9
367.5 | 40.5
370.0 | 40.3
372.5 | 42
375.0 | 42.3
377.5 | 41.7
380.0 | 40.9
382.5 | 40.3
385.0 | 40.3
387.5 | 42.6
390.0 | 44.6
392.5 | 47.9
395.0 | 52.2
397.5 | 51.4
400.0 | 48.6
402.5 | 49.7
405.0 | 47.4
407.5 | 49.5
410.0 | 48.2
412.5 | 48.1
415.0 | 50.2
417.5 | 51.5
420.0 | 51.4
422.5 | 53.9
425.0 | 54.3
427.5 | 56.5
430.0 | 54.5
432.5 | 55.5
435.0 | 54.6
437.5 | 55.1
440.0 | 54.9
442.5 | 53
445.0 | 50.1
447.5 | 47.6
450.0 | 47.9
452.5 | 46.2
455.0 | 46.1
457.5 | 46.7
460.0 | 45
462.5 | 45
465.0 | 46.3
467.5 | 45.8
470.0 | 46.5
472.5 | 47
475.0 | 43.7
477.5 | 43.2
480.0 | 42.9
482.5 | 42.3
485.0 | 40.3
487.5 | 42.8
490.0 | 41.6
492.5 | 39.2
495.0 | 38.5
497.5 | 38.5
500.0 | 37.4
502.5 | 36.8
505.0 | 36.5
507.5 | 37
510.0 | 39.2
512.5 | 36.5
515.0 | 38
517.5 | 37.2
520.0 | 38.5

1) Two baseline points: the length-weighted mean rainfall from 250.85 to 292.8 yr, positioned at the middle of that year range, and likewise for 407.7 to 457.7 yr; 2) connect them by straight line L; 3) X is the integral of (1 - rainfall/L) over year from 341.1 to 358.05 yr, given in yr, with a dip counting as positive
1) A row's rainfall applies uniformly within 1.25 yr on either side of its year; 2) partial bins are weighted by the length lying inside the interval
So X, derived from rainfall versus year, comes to 2.8 yr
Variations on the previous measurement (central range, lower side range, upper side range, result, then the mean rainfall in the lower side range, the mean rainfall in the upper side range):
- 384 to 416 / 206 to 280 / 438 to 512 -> -4.6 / 37.7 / 43.8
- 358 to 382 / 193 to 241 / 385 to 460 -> 3.0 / 36.1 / 50.1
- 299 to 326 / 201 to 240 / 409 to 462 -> 3.6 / 36.1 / 50.9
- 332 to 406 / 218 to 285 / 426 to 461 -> 6.8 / 38.1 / 51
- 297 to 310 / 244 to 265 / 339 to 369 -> 0.6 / 38.7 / 39.1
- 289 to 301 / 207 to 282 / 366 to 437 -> 0.3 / 37.8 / 47.9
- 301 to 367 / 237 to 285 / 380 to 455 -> 9.0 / 39.1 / 49.7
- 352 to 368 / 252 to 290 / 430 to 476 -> 1.8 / 41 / 48.9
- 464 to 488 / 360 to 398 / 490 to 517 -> -3.1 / 42.9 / 37.9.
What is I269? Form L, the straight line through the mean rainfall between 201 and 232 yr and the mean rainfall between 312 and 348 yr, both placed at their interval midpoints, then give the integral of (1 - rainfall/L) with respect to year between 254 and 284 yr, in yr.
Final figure -2.7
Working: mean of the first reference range 36.8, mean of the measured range 40.7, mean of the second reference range 37.8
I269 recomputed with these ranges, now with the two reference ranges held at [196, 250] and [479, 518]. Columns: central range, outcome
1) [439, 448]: -3.08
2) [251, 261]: -0.86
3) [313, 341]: -0.44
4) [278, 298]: -2.45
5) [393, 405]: -3.80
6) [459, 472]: -2.39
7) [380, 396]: -2.70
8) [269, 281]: -1.52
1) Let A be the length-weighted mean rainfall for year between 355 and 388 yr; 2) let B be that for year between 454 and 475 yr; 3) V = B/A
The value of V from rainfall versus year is 1.1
